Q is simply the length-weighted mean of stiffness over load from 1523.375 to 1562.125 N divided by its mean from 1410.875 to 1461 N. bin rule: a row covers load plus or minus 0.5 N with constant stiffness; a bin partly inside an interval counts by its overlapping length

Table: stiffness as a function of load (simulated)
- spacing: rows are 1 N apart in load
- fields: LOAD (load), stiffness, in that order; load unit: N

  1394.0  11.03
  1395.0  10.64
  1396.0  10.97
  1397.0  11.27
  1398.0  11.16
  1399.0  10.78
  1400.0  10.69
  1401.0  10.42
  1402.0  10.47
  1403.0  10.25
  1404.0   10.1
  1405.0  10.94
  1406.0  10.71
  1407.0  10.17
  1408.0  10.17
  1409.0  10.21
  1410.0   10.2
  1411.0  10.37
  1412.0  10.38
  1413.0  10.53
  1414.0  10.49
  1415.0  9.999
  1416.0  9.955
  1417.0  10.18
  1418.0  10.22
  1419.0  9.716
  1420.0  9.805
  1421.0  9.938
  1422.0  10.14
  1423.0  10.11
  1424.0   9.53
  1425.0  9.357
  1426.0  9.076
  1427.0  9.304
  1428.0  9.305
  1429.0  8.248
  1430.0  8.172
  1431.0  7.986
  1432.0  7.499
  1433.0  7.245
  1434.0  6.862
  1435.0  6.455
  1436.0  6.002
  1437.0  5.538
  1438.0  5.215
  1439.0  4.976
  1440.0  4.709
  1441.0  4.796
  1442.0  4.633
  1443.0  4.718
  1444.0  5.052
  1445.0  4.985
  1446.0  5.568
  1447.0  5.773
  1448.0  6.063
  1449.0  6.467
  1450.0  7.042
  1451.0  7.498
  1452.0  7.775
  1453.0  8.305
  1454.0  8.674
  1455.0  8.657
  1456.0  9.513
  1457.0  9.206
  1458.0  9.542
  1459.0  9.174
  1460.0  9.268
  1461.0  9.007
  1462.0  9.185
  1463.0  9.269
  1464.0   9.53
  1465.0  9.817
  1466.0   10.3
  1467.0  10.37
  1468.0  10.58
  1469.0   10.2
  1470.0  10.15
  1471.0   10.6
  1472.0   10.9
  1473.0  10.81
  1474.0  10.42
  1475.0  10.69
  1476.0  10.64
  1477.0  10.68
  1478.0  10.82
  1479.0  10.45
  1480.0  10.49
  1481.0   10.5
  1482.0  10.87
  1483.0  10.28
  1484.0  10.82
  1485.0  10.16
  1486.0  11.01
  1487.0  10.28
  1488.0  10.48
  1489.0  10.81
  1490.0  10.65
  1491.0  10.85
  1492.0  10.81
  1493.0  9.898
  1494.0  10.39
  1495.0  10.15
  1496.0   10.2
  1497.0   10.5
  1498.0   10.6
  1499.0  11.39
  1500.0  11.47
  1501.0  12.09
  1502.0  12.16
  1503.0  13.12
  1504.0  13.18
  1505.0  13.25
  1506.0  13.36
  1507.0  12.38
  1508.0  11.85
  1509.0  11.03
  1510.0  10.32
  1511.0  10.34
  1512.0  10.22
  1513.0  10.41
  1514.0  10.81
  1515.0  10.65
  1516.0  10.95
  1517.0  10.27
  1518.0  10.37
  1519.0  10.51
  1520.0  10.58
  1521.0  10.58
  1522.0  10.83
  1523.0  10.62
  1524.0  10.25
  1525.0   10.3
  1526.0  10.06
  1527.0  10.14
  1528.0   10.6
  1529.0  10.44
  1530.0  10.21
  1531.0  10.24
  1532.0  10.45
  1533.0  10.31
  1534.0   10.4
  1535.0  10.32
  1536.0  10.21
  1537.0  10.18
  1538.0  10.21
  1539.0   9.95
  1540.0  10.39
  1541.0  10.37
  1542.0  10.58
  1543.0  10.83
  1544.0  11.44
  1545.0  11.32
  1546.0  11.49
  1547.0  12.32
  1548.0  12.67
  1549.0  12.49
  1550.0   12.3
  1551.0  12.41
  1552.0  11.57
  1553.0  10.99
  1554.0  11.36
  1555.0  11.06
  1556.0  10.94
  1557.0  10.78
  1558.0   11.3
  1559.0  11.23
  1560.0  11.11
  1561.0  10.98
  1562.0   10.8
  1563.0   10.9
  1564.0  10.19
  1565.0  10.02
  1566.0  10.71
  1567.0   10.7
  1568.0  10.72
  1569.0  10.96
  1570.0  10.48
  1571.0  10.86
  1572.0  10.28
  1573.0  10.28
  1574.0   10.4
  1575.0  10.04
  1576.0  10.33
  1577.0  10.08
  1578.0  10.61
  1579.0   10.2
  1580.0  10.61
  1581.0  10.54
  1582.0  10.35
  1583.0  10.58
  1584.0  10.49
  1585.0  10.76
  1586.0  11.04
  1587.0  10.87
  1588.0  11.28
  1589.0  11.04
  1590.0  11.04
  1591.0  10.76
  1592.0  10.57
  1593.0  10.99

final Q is 1.36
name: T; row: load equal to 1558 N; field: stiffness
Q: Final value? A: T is 11.3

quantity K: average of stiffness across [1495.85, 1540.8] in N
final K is 10.9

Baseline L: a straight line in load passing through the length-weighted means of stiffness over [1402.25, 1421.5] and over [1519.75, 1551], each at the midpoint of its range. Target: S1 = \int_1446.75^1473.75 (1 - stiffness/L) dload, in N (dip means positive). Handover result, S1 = 3.57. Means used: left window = 10.2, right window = 10.8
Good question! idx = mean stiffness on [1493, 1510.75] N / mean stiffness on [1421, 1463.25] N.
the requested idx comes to 1.5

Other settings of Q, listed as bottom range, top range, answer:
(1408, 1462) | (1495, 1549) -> 1.35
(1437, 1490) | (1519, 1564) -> 1.24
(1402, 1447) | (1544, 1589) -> 1.30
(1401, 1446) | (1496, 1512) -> 1.38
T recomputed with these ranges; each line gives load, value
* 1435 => 6.455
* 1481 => 10.5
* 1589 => 11.04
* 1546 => 11.49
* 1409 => 10.21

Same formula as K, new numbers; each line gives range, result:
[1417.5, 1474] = 8.21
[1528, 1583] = 10.8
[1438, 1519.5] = 9.68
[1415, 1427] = 9.81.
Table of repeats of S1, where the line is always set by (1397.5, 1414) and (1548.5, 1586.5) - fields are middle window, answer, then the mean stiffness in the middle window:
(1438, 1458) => 7.5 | 6.59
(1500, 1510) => -1.5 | 12.3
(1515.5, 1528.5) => 0.3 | 10.5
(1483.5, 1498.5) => 0.2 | 10.5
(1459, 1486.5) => 0.9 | 10.3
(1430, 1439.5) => 3.6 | 6.51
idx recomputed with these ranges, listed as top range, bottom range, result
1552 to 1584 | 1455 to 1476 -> 1.08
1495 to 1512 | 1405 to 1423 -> 1.14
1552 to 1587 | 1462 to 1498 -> 1.02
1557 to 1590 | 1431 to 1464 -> 1.51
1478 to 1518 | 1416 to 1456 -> 1.46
